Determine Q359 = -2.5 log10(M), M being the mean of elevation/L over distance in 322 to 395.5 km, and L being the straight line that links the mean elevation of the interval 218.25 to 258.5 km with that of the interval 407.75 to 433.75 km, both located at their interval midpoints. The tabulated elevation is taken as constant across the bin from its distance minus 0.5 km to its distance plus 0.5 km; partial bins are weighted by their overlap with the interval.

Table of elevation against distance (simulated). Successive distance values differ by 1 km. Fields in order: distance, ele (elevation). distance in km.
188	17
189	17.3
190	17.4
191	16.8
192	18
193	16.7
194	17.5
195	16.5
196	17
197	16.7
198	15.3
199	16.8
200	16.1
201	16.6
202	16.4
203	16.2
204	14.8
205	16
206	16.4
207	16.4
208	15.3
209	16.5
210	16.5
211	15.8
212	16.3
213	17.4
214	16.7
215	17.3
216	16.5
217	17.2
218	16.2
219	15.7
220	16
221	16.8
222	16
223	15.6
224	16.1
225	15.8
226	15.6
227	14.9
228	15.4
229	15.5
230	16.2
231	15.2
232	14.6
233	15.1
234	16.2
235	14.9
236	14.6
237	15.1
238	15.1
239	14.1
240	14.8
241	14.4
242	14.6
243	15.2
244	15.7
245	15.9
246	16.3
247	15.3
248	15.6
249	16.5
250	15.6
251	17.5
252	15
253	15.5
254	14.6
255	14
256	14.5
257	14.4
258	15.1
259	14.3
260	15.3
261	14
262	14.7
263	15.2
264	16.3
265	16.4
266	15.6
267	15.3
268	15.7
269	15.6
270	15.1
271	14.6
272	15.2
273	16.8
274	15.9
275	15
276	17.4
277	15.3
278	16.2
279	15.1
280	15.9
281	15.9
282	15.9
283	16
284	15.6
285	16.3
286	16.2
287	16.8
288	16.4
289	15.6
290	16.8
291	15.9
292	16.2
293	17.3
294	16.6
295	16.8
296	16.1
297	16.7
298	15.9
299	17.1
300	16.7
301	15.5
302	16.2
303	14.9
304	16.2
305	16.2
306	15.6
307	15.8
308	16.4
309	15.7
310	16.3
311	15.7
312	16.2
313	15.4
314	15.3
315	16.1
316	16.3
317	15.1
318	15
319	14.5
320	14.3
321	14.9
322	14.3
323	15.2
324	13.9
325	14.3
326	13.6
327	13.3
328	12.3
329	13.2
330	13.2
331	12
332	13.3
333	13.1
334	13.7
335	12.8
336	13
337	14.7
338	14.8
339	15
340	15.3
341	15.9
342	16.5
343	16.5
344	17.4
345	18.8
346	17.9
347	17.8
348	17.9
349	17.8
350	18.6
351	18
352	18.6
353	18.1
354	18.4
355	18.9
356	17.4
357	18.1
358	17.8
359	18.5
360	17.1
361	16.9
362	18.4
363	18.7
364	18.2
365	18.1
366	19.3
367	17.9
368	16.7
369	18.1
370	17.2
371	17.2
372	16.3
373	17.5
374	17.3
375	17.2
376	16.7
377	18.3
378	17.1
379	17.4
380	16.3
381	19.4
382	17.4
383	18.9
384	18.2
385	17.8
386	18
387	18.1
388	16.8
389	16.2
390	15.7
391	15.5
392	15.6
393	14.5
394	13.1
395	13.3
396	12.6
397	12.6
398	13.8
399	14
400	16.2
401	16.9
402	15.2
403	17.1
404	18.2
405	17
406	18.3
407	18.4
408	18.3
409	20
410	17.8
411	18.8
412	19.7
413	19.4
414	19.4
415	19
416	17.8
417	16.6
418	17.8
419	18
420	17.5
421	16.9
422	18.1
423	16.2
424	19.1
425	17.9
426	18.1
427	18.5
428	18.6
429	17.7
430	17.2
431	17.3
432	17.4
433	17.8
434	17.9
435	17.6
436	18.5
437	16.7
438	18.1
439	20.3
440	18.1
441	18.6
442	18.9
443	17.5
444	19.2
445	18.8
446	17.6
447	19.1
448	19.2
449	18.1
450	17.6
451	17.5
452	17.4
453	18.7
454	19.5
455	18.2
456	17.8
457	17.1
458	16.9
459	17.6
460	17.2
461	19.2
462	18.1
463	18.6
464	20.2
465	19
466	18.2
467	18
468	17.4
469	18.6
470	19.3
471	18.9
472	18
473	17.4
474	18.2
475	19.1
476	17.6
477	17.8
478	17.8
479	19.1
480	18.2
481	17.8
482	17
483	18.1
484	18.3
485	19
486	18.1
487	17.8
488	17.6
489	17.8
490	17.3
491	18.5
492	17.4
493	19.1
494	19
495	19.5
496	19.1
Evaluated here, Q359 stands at 0.05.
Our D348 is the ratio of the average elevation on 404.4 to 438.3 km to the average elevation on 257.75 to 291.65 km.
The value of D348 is 1.15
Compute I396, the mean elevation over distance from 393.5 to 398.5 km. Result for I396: 13.1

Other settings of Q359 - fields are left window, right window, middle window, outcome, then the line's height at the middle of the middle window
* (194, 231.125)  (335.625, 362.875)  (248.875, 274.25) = 0.08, 16.6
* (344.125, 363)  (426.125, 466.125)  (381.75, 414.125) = 0.09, 18.1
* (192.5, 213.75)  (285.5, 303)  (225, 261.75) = 0.08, 16.4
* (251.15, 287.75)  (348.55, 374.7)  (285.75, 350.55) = 0.08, 16.8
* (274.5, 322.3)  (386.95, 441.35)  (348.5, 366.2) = -0.10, 16.6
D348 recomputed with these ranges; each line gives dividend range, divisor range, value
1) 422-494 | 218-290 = 1.17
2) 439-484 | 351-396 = 1.06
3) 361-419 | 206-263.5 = 1.10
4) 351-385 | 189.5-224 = 1.08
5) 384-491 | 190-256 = 1.11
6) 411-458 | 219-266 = 1.18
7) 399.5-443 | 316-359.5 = 1.15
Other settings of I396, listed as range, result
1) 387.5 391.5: 16.1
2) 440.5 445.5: 18.6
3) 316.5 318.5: 15.1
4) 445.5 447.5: 18.4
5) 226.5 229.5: 15.3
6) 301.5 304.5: 15.8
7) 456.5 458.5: 17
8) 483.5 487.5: 18.3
